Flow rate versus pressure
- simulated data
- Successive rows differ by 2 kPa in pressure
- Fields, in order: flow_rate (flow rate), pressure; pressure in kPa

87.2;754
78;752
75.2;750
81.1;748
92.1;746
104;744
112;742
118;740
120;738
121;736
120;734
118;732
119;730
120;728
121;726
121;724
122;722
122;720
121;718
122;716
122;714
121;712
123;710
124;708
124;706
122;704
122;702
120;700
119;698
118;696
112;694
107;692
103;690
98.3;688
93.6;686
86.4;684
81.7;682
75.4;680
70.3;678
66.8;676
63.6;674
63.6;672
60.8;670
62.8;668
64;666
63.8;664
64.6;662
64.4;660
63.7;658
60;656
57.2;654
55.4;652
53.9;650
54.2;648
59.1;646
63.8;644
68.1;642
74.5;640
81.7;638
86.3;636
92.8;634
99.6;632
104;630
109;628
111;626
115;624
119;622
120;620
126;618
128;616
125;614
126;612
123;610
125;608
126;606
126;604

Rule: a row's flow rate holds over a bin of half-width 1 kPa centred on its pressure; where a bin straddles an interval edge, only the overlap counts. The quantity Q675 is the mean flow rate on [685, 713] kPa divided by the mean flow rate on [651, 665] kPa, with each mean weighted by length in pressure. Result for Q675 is 1.9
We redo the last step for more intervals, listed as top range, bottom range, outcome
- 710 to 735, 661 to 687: 1.71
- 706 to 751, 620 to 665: 1.45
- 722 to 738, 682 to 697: 1.19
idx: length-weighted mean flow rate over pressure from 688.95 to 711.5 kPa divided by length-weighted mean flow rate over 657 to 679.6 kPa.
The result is 1.82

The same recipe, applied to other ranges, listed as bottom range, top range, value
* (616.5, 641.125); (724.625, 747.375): 1.11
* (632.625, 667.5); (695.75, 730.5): 1.82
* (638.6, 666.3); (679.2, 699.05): 1.60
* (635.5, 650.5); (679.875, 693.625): 1.39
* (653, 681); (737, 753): 1.52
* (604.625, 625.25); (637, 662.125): 0.51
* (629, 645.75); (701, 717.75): 1.48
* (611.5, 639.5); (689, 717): 1.08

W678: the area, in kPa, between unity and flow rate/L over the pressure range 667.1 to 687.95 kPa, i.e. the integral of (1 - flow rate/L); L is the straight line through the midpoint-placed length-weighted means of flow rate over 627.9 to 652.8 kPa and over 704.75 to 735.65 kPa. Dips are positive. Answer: 5.1 kPa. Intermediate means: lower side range 76.1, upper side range 121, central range 73.7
